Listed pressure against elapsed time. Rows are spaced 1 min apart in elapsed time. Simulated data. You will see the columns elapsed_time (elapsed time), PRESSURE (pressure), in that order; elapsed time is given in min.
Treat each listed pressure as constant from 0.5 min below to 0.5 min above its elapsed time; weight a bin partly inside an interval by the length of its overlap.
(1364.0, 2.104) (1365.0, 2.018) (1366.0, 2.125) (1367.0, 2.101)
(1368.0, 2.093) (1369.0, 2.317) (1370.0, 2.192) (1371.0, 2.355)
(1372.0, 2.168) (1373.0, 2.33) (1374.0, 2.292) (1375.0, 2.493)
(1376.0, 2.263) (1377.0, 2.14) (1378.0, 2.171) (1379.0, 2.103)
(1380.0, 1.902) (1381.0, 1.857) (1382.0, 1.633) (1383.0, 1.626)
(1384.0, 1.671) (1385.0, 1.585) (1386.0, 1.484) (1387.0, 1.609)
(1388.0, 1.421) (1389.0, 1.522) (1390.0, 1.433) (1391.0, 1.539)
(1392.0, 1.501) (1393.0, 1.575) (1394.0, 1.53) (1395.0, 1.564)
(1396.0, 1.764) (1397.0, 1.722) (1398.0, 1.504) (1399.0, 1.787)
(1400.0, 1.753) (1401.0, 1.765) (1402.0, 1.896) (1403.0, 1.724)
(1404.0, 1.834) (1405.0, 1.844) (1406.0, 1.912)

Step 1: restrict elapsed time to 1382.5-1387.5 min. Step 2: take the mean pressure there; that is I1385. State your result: 1.59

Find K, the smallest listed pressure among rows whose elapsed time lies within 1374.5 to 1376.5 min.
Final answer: 2.263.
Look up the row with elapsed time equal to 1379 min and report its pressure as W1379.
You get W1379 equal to 2.103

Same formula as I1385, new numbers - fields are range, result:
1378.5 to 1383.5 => 1.82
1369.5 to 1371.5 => 2.27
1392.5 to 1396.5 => 1.61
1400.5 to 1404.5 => 1.8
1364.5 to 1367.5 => 2.08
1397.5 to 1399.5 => 1.65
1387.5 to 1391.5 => 1.48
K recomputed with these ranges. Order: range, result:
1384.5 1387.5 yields 1.484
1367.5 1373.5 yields 2.093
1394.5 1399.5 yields 1.504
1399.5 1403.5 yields 1.724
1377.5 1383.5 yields 1.626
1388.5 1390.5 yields 1.433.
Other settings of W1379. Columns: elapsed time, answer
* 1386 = 1.484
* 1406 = 1.912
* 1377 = 2.14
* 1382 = 1.633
